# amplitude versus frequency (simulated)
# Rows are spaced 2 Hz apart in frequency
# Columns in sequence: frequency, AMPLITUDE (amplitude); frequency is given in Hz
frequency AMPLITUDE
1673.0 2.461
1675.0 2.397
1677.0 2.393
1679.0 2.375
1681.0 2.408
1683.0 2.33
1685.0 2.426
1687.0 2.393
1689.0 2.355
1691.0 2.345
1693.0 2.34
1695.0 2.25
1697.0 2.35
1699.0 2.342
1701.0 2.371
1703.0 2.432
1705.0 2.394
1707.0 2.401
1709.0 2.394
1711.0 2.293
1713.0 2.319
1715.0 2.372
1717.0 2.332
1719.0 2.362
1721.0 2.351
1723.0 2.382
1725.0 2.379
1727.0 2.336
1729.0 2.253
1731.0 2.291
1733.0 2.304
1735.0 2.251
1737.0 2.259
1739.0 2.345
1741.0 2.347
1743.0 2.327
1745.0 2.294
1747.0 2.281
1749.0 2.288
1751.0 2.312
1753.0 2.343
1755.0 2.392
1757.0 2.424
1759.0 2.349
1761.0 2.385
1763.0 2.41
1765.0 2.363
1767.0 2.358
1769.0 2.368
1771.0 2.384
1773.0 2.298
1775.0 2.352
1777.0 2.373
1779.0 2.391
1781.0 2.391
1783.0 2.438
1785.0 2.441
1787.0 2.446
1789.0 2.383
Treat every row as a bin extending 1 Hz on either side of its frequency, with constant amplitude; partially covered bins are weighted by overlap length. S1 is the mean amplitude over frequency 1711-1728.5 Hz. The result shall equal 2.35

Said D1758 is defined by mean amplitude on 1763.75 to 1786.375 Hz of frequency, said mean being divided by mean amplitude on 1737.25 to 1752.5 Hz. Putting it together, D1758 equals 1.0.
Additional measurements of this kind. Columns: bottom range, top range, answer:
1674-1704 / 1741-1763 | 0.99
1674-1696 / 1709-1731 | 0.99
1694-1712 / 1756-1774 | 1.01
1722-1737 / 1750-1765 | 1.03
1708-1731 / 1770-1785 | 1.02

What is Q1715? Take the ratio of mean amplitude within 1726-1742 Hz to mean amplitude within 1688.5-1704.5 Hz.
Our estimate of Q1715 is 0.98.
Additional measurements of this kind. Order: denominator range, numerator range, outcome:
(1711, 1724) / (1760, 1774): 1.01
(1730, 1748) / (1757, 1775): 1.03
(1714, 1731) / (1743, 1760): 1.00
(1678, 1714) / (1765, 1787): 1.01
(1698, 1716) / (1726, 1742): 0.97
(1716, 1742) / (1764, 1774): 1.01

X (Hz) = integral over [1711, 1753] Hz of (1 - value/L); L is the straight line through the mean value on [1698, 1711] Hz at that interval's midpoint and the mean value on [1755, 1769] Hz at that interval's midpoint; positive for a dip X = 1.1 Hz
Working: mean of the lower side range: 2.38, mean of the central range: 2.32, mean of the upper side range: 2.38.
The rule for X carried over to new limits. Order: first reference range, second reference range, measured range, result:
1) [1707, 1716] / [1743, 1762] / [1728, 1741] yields 0.31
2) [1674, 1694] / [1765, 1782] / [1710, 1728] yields 0.18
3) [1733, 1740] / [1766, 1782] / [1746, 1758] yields -0.11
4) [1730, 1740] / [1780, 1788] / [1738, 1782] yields 0.14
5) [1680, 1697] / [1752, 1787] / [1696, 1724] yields -0.02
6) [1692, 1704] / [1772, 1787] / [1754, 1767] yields -0.04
